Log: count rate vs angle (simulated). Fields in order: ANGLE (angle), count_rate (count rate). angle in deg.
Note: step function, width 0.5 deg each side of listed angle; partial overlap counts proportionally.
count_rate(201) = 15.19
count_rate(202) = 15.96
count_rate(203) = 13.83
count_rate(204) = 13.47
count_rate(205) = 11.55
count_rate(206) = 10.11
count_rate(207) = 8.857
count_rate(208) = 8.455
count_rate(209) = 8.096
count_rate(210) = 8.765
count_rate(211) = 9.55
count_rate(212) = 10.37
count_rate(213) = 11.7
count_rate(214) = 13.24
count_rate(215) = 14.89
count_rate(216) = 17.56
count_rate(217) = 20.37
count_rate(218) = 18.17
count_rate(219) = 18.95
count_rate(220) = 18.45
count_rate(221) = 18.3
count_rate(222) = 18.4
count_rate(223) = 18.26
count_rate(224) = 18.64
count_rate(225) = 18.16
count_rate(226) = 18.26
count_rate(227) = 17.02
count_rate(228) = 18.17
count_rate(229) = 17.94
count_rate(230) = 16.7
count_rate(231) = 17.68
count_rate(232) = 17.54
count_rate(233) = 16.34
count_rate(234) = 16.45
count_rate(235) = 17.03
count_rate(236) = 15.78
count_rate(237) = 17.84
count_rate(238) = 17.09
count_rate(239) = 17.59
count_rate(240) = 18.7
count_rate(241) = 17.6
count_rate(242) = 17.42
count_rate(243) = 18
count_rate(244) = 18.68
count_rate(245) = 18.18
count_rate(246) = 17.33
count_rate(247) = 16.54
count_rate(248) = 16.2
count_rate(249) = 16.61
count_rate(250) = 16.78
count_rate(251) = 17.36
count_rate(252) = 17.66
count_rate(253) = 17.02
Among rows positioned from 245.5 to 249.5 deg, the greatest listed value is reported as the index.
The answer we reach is 17.33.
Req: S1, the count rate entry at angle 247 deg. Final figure 16.54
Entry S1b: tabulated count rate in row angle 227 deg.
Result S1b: 17.02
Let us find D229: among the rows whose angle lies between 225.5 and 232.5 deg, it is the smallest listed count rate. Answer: 16.7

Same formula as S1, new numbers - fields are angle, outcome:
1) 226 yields 18.26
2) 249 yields 16.61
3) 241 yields 17.6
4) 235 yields 17.03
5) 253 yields 17.02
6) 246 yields 17.33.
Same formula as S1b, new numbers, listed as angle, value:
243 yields 18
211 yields 9.55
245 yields 18.18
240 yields 18.7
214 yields 13.24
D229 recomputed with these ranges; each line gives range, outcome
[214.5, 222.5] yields 14.89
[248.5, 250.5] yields 16.61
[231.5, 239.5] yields 15.78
